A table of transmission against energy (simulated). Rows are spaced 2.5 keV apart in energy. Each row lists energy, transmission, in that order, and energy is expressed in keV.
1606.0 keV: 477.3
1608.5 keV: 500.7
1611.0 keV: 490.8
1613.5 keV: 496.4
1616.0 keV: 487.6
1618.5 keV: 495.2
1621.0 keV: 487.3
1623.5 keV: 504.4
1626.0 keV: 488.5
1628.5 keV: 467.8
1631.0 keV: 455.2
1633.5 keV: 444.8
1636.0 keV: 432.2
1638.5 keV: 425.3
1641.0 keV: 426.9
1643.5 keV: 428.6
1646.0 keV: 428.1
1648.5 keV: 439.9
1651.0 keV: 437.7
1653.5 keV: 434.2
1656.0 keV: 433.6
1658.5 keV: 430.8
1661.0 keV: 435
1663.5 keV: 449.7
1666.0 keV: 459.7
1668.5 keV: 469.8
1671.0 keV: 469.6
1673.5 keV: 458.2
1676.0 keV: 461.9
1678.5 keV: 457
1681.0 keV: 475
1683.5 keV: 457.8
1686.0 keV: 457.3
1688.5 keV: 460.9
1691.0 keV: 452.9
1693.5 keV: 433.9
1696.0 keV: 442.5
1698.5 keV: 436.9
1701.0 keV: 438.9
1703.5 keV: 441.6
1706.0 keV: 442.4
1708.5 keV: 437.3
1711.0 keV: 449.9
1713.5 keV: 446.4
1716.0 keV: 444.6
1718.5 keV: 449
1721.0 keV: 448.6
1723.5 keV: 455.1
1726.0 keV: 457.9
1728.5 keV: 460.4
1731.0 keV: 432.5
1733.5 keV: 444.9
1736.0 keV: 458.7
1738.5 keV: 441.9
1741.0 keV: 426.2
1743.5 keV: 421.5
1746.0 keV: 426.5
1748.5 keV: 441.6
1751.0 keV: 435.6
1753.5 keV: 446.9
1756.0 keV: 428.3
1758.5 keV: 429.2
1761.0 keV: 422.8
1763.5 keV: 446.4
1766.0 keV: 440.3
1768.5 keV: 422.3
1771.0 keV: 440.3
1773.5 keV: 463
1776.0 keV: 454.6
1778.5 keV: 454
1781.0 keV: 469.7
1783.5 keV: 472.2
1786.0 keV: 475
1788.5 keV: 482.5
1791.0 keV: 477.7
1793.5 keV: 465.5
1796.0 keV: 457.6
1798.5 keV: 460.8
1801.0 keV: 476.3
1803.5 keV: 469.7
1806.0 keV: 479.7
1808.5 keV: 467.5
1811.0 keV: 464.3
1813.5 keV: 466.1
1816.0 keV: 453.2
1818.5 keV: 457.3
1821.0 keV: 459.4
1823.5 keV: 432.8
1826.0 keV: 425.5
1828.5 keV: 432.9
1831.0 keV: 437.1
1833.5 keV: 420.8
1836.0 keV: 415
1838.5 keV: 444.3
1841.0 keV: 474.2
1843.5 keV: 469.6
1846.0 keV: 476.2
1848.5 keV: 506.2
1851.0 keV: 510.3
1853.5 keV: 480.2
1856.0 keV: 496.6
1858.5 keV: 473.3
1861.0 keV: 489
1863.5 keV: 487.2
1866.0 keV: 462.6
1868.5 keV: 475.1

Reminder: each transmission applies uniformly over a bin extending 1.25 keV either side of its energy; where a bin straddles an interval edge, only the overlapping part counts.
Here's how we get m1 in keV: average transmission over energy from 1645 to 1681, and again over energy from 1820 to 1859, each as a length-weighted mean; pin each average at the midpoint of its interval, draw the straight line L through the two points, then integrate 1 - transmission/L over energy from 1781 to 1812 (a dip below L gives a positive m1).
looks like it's -0.9 keV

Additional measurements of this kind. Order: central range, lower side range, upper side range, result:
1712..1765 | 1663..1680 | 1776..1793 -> 2.89 keV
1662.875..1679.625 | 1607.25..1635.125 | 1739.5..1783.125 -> 0.22 keV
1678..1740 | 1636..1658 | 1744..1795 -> -1.15 keV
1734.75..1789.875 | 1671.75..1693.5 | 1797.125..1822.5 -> 2.06 keV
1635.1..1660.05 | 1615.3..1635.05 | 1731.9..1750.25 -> 2.03 keV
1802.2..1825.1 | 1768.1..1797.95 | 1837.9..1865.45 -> 0.53 keV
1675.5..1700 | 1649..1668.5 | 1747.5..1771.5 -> -0.73 keV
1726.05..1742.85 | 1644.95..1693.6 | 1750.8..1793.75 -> 0.26 keV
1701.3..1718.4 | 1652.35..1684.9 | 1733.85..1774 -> 0.06 keV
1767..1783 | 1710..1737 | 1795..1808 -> 0.38 keV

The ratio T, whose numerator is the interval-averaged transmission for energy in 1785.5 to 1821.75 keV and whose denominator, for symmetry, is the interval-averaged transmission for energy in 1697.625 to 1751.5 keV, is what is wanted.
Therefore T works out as 1.06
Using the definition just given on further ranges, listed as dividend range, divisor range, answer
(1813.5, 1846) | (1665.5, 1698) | 0.97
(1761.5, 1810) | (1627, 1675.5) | 1.04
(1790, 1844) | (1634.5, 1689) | 1.02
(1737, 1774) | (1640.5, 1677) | 0.98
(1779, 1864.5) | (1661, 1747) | 1.04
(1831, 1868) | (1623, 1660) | 1.06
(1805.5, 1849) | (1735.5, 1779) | 1.03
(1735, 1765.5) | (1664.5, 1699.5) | 0.95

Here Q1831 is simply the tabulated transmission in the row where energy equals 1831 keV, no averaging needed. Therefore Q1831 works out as 437.1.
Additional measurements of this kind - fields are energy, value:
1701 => 438.9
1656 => 433.6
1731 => 432.5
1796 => 457.6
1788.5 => 482.5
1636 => 432.2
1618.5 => 495.2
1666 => 459.7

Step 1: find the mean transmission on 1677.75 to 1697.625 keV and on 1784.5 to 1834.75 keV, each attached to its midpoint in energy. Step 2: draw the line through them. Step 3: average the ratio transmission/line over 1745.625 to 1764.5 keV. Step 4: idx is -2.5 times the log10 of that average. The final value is 0.05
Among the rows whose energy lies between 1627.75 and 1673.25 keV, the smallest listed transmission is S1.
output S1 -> 425.3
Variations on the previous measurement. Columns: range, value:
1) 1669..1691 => 452.9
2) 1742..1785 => 421.5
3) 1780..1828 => 425.5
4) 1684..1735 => 432.5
